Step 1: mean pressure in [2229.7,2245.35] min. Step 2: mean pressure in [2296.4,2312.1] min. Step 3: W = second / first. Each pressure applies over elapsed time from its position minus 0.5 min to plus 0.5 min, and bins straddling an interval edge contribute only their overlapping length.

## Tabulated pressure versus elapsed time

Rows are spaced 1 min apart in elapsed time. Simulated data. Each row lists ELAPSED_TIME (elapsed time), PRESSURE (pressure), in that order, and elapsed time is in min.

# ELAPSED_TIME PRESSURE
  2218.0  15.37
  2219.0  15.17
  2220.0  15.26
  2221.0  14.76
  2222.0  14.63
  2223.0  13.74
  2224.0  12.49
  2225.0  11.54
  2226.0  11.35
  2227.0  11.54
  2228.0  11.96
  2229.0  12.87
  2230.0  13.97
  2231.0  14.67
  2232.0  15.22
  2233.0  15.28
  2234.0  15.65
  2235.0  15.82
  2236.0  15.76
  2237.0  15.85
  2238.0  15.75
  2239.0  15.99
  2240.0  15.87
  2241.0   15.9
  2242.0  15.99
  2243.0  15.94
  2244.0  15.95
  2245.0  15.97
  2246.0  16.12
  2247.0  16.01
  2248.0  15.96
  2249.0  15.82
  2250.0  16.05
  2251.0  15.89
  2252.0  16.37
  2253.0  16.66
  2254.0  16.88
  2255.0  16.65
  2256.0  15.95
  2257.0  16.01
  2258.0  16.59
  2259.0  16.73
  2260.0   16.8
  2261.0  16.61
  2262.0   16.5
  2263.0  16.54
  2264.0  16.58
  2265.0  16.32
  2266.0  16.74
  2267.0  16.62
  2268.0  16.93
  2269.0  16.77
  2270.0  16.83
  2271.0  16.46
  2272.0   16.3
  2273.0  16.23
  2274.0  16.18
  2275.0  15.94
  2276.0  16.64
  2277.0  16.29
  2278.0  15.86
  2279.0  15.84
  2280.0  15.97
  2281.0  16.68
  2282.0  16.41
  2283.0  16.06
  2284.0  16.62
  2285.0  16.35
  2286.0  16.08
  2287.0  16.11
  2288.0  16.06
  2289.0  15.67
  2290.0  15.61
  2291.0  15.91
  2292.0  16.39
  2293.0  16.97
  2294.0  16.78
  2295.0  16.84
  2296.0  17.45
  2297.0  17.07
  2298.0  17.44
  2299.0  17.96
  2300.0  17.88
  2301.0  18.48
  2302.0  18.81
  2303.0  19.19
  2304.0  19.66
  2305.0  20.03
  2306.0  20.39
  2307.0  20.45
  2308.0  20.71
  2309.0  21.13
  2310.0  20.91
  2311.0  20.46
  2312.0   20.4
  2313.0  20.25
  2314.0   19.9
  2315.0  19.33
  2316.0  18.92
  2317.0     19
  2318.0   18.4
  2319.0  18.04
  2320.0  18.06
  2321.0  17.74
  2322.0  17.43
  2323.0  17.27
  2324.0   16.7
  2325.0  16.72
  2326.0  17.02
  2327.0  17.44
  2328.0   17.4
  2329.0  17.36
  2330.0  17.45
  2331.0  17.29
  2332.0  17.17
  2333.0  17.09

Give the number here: 1.2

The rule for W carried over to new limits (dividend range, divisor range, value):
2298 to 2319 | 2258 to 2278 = 1.18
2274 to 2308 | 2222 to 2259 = 1.13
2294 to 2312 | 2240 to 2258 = 1.18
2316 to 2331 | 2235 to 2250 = 1.11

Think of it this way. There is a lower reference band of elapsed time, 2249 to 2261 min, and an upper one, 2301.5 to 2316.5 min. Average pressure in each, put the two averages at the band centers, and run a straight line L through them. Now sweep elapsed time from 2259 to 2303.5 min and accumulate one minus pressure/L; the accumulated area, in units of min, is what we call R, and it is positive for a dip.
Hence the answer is 3.6 min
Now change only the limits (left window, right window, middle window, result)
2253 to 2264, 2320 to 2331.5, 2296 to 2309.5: -1.64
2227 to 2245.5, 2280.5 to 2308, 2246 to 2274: -0.60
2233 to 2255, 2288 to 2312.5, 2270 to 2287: 1.18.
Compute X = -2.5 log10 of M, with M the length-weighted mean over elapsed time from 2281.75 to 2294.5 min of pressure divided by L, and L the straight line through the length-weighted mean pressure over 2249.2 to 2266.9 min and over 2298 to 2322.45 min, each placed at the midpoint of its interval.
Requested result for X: 0.117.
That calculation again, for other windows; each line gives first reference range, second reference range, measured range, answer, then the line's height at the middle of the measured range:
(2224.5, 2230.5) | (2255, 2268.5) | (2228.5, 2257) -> -0.12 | 14.1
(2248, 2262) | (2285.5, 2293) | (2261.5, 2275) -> -0.02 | 16.2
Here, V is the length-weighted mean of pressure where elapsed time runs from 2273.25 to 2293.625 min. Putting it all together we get 16.2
